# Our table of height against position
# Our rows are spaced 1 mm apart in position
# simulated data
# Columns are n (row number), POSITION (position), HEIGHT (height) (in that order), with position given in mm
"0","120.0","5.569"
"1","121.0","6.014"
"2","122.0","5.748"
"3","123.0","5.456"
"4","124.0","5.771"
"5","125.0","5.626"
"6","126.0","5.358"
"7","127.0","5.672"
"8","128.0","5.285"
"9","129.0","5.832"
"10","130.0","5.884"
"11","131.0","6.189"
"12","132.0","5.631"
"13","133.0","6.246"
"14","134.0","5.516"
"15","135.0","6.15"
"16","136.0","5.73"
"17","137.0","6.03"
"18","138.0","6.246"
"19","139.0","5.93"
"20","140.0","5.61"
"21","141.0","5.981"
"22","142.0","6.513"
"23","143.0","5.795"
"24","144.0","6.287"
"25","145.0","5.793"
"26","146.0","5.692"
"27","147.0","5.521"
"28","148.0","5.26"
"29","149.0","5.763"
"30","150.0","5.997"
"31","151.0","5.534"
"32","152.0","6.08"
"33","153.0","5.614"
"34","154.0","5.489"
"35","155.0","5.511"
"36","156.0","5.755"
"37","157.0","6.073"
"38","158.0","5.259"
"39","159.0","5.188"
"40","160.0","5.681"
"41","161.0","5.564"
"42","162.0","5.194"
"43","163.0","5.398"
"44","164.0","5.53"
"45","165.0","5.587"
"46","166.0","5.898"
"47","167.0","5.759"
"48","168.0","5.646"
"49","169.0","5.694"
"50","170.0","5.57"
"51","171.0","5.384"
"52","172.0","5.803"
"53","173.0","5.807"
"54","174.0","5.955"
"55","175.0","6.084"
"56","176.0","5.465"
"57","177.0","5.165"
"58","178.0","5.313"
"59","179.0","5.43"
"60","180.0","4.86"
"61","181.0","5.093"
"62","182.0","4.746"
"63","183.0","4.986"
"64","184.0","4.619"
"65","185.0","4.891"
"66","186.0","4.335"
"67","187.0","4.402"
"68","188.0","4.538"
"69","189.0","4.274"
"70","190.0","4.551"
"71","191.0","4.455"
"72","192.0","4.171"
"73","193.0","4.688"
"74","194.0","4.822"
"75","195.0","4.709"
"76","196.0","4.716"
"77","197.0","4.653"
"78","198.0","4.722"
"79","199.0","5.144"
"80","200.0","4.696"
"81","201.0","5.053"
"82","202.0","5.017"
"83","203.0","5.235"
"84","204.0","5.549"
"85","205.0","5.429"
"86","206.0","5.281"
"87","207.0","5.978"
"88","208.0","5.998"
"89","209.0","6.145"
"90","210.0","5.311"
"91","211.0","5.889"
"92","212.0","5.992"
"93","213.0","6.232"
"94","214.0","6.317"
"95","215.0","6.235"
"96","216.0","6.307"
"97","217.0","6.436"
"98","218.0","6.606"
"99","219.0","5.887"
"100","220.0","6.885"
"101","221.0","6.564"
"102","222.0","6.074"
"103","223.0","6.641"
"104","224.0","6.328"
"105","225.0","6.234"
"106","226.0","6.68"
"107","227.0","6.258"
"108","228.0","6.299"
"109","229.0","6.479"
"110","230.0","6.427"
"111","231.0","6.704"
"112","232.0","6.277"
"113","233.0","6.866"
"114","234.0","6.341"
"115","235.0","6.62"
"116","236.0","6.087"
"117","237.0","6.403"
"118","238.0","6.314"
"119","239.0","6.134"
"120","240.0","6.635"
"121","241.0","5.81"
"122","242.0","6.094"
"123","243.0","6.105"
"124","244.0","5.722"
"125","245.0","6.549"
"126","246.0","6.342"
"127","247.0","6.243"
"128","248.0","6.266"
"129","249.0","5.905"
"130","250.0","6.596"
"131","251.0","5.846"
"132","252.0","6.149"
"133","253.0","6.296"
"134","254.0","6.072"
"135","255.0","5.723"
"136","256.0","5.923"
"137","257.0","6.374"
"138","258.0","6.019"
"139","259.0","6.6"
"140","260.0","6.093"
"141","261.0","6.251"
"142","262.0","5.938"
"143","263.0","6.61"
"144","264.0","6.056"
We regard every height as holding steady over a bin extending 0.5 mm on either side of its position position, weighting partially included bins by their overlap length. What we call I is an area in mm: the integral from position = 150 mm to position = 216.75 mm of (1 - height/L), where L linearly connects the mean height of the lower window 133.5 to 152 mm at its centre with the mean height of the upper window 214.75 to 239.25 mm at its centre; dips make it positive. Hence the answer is 8.4 mm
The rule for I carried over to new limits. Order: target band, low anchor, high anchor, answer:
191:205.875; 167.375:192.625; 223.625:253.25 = 1.58 mm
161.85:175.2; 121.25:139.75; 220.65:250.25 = 0.72 mm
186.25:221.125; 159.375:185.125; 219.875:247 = 3.23 mm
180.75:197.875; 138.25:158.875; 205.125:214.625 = 3.59 mm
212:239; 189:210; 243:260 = -3.84 mm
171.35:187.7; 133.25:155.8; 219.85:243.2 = 2.34 mm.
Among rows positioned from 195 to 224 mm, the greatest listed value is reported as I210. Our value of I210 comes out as 6.885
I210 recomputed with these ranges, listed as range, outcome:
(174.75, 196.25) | 6.084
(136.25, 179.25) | 6.513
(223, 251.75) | 6.866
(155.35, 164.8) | 6.073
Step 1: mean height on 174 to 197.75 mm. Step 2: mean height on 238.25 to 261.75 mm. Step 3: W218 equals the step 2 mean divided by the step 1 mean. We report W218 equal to 1.27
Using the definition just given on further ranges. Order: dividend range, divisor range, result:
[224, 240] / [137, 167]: 1.12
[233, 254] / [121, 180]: 1.09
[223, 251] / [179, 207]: 1.31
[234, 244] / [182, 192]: 1.37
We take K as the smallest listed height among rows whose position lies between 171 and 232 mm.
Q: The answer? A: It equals 4.171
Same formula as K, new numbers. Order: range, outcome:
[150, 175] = 5.188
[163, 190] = 4.274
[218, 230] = 5.887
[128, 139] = 5.285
